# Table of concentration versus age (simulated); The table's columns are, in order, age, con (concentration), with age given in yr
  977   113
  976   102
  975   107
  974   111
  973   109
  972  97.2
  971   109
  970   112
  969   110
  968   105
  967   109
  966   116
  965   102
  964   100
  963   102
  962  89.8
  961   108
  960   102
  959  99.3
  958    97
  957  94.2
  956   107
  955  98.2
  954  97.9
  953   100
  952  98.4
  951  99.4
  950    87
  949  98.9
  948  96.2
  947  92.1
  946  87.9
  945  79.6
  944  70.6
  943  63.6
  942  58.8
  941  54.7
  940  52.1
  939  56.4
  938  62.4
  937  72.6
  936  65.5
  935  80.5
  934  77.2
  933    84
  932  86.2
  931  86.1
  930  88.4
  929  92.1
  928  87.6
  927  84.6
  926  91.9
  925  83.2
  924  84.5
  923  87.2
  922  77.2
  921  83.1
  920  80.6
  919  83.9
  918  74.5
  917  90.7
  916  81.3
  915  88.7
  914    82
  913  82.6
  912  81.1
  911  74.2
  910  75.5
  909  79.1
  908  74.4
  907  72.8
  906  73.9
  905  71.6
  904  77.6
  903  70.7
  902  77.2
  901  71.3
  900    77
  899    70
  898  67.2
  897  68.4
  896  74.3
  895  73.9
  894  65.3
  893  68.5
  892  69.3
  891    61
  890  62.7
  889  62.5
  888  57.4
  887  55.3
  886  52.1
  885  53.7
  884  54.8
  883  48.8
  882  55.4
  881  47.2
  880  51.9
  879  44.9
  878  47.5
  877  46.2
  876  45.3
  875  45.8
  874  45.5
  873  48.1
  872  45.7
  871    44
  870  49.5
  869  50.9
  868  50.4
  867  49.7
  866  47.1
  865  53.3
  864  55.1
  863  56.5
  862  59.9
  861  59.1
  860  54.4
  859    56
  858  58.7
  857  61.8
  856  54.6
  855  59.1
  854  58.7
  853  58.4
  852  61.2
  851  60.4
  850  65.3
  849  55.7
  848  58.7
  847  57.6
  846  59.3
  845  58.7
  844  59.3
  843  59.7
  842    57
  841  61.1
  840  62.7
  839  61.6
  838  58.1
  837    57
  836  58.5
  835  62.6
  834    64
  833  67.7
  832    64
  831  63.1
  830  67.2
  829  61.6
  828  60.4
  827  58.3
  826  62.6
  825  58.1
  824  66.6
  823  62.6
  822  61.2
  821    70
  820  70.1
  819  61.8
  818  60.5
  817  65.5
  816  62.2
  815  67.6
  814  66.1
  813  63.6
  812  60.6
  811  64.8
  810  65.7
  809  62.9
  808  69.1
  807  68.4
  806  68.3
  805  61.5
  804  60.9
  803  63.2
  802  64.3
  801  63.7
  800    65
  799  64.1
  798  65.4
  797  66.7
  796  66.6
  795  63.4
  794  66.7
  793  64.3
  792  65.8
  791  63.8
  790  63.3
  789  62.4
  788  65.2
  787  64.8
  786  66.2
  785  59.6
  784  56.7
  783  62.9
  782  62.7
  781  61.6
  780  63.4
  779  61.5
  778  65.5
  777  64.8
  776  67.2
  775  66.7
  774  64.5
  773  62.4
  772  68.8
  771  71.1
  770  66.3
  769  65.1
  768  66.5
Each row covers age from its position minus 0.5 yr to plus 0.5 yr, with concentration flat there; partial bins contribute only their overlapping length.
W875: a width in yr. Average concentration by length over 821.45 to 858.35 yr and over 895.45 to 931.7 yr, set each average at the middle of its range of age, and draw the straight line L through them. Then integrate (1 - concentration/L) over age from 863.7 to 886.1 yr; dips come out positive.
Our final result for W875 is 6.6 yr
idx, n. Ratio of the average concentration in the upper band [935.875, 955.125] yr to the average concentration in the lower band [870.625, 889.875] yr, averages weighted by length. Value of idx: 1.58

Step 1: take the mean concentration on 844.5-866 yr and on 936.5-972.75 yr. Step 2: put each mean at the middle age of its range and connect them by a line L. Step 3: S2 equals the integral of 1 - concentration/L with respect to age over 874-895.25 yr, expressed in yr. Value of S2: 4.0 yr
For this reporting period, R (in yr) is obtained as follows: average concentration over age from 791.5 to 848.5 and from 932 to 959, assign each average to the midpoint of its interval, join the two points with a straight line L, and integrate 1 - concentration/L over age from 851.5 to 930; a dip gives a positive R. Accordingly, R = 9.43 yr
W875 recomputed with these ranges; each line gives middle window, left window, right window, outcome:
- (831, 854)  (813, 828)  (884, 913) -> 1.7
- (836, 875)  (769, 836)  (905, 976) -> 9.1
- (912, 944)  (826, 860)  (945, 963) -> 3.6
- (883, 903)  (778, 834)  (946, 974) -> 4.7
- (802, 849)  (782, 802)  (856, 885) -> -3.2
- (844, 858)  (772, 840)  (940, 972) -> 2.6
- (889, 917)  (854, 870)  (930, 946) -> -4.4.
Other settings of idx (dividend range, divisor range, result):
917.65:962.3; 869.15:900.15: 1.50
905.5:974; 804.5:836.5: 1.37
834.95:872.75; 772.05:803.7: 0.88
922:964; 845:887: 1.60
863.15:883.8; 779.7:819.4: 0.76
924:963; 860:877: 1.69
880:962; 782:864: 1.25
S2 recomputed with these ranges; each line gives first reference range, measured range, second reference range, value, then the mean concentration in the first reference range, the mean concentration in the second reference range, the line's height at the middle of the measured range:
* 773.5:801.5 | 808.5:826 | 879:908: 0.04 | 64.1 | 64.5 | 64.2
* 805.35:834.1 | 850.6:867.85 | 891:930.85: 3.37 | 64.3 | 78.2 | 70.3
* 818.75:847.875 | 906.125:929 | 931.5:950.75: -3.00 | 61.8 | 75.4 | 72.4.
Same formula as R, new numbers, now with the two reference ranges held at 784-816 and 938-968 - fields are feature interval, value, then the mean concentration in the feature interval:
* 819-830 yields 0.85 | 63.3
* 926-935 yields 0.05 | 85.8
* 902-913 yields 0.93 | 75.5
